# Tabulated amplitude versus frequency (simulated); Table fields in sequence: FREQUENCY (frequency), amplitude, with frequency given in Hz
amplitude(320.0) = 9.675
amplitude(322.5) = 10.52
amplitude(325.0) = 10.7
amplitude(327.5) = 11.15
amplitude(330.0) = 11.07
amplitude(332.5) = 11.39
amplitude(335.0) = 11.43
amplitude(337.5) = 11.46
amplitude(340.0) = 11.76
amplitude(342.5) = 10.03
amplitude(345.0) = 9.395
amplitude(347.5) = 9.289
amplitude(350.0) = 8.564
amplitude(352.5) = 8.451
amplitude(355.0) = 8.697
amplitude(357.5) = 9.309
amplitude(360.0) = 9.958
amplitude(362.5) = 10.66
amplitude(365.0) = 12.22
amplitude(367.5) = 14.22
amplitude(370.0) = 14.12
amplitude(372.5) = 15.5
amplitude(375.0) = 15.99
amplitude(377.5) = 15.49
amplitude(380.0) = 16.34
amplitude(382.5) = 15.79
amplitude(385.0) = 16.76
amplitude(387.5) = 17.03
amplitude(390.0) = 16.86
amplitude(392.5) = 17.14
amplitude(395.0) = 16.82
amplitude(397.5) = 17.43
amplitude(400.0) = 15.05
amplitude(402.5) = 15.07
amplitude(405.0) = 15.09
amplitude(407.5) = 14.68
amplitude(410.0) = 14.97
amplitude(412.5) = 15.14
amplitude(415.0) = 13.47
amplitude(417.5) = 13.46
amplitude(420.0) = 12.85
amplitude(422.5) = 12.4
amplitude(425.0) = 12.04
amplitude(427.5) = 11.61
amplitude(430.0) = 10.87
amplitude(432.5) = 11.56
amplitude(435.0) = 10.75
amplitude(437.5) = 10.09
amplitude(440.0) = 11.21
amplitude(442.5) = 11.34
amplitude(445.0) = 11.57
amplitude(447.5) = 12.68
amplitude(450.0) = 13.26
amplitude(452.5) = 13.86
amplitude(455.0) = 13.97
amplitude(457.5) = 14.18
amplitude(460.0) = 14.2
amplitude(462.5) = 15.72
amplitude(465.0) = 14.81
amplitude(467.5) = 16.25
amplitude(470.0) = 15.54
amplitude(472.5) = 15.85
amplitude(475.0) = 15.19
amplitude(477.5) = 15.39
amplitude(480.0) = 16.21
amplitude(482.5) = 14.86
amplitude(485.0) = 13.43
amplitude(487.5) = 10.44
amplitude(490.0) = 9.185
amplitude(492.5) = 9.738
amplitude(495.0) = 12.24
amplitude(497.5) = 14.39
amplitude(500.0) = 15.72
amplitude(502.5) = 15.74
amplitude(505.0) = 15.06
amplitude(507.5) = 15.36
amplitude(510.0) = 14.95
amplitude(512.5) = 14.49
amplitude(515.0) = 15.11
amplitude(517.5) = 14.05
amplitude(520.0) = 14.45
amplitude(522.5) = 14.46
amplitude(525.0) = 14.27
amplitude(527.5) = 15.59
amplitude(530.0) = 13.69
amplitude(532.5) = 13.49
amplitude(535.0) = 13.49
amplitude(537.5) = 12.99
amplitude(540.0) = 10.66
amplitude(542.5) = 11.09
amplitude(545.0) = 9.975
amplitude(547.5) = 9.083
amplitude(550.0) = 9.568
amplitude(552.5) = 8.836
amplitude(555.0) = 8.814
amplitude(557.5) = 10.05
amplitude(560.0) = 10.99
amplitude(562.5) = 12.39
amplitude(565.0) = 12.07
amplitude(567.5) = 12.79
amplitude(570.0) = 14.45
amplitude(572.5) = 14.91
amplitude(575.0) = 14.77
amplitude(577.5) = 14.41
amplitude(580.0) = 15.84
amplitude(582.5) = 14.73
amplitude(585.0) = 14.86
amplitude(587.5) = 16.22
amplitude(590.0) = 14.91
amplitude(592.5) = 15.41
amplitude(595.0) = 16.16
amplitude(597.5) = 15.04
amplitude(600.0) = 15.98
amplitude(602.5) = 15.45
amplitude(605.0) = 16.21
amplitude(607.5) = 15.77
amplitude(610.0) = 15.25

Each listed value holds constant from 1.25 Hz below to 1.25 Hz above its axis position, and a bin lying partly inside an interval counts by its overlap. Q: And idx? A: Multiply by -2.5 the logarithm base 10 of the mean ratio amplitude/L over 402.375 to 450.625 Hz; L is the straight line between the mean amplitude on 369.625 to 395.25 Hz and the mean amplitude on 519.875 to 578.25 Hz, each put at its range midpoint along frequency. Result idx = 0.20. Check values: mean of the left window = 16.2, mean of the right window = 12.3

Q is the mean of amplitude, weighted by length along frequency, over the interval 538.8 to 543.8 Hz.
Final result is 10.9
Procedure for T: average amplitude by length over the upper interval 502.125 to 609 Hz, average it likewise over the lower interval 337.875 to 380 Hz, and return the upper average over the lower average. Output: 1.18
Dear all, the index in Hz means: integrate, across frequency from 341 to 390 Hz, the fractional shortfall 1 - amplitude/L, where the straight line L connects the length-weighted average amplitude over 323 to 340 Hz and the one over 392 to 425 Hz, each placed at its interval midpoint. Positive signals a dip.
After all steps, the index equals 1.00 Hz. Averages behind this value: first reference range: 11.2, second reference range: 14.7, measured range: 12.6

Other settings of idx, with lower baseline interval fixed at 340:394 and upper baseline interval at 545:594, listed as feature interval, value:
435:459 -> 0.043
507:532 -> -0.136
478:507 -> -0.049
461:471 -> -0.204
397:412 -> -0.181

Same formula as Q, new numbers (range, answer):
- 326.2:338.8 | 11.3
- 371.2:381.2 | 15.8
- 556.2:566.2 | 11.4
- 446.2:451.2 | 13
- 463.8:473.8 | 15.6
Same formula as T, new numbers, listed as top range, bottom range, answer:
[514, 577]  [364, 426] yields 0.83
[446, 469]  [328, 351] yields 1.36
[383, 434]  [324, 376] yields 1.30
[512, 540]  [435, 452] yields 1.20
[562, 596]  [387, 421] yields 0.95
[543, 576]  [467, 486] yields 0.74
